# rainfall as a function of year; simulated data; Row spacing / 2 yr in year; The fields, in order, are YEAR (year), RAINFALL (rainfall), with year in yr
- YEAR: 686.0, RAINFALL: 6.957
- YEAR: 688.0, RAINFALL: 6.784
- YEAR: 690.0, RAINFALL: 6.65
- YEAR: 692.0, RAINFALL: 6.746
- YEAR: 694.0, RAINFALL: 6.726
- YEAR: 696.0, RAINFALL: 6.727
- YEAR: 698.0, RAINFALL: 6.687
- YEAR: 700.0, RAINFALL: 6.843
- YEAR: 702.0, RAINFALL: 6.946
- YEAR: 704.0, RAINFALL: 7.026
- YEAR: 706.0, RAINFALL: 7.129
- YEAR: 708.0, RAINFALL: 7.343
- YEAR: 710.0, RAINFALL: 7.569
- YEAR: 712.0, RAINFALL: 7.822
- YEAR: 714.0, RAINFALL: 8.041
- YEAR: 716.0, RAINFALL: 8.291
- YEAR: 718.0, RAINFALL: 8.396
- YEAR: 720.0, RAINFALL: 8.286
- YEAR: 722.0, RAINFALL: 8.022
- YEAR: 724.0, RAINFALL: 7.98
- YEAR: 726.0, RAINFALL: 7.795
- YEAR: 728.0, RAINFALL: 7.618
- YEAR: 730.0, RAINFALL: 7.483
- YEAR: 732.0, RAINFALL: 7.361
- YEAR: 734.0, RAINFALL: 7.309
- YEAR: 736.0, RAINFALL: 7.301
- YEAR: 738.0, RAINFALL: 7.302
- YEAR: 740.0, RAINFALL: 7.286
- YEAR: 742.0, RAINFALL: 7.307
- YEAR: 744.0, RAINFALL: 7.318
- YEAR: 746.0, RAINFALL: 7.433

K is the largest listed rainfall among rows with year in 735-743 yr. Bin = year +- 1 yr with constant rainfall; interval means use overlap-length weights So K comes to 7.307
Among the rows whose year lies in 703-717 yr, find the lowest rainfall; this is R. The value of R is 7.026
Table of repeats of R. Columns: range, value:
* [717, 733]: 7.361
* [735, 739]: 7.301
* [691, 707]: 6.687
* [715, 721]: 8.286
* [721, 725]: 7.98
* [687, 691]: 6.65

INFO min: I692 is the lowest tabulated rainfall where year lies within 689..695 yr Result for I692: 6.65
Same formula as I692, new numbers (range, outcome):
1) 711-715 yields 7.822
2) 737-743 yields 7.286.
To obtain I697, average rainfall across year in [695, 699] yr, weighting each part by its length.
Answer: 6.71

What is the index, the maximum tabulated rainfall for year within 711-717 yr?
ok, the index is 8.291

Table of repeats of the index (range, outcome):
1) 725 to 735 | 7.795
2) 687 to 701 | 6.843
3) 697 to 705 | 7.026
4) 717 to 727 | 8.396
